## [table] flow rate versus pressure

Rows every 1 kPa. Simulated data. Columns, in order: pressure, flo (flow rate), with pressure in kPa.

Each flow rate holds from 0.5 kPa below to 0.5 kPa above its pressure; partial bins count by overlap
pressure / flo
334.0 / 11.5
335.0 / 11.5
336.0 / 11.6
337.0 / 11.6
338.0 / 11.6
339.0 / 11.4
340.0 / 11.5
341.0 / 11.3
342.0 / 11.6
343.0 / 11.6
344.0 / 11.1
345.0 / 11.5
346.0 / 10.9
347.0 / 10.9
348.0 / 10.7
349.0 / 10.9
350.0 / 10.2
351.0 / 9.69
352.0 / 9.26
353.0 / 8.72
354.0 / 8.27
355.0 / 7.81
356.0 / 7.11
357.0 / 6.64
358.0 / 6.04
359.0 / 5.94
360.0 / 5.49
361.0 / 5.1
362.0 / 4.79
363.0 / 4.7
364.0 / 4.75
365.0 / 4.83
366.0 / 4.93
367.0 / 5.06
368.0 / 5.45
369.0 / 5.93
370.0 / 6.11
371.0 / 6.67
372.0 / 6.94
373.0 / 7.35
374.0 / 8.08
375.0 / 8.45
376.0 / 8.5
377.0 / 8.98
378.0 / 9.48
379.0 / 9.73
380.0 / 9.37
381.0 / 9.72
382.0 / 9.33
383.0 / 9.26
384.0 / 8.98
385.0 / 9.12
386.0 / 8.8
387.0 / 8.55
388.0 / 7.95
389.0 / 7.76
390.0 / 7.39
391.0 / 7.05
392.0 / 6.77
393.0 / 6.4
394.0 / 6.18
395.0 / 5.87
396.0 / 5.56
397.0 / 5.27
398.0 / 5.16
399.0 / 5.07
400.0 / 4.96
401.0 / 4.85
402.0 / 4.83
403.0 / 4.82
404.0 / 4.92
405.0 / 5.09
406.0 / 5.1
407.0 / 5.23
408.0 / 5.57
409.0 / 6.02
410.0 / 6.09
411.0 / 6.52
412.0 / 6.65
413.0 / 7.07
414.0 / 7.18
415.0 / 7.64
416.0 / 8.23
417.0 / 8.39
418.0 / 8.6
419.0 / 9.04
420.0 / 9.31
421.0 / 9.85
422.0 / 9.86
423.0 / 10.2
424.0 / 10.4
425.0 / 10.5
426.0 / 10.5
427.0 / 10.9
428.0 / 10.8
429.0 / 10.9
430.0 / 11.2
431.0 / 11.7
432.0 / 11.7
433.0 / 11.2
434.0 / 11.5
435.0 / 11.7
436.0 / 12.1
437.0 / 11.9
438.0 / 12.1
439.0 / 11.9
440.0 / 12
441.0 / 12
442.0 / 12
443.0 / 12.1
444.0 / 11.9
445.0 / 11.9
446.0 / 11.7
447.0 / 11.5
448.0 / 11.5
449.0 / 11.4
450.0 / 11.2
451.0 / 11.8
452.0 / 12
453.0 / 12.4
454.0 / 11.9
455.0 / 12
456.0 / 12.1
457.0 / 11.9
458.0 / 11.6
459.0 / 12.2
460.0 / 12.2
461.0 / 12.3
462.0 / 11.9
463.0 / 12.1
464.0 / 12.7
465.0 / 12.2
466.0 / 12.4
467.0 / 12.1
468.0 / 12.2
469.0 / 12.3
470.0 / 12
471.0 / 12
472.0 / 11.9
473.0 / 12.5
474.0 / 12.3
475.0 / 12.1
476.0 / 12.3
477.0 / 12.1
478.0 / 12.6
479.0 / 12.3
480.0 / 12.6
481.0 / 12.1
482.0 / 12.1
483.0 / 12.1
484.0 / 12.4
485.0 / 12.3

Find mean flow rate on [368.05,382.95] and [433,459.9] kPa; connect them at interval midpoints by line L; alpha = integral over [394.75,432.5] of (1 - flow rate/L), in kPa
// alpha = 9.5 kPa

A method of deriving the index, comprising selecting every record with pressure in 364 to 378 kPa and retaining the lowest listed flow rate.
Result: 4.75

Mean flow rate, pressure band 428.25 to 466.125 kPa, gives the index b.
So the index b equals 11.9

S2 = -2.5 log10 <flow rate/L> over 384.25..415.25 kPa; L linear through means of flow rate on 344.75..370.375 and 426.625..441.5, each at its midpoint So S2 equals 0.45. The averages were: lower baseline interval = 7.34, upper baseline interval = 11.6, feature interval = 6.32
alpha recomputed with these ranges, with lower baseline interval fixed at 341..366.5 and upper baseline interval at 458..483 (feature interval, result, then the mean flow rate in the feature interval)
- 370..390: 1.4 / 8.49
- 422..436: -0.3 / 11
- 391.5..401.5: 4.2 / 5.61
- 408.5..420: 3.1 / 7.49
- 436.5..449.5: -0.7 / 11.8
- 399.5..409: 4.6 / 5.09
